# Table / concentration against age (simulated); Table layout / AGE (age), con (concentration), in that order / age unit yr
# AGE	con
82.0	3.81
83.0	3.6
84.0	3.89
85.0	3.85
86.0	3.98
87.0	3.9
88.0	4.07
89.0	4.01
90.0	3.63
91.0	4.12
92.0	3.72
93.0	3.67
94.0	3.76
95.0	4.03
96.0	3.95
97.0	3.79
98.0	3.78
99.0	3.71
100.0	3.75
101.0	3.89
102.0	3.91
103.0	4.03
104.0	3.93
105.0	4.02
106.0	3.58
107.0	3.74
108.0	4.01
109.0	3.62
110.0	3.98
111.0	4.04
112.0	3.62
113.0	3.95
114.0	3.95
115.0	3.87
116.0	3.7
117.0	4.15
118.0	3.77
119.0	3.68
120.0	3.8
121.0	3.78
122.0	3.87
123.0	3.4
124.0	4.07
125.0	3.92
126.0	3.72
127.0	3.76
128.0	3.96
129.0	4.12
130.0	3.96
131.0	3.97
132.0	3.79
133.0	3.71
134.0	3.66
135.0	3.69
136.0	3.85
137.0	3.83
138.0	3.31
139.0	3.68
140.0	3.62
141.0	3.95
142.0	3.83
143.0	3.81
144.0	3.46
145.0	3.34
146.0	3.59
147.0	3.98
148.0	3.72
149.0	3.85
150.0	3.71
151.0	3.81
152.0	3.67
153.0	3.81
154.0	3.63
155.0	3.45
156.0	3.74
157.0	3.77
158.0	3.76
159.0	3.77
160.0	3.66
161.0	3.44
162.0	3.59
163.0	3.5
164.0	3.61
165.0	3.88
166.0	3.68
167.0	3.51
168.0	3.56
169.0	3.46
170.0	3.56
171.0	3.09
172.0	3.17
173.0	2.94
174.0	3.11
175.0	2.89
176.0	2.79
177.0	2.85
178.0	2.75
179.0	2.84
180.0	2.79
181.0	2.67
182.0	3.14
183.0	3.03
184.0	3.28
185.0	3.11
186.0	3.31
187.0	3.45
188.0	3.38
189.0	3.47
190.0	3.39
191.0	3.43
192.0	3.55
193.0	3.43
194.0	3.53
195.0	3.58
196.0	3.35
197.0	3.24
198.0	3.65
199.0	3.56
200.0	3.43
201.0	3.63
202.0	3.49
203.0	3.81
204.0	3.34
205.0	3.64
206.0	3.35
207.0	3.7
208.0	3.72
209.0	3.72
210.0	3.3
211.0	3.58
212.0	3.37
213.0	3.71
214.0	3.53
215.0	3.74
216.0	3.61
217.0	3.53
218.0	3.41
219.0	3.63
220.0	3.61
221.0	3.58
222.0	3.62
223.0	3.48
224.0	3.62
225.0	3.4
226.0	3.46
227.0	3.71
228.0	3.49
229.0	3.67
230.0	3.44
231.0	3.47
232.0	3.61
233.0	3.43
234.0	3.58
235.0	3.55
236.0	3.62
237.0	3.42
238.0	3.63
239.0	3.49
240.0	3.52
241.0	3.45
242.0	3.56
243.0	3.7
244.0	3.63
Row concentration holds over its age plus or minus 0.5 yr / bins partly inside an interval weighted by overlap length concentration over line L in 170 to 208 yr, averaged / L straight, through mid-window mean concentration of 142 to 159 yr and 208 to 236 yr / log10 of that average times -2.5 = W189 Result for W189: 0.11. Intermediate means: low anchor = 3.7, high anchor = 3.55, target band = 3.28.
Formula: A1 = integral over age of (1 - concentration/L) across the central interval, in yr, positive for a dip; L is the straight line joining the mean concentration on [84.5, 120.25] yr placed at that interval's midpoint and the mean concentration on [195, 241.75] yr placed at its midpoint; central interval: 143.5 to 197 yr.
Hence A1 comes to 3.9 yr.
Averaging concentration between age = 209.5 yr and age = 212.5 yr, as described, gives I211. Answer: 3.42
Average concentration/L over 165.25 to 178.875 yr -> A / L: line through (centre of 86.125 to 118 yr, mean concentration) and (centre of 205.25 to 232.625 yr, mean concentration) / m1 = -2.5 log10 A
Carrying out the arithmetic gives 0.16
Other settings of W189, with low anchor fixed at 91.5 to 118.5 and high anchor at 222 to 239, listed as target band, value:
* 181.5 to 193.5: 0.10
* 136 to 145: 0.02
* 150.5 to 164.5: 0.02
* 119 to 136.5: -0.01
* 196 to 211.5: 0.02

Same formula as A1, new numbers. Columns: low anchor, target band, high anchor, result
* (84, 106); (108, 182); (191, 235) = 2.4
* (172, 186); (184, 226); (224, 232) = -3.2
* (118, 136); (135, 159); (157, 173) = -0.2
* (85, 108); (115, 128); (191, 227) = -0.1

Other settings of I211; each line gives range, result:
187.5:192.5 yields 3.44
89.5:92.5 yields 3.82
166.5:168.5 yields 3.54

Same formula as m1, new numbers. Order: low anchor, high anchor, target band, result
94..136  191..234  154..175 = 0.06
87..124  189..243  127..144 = -0.01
